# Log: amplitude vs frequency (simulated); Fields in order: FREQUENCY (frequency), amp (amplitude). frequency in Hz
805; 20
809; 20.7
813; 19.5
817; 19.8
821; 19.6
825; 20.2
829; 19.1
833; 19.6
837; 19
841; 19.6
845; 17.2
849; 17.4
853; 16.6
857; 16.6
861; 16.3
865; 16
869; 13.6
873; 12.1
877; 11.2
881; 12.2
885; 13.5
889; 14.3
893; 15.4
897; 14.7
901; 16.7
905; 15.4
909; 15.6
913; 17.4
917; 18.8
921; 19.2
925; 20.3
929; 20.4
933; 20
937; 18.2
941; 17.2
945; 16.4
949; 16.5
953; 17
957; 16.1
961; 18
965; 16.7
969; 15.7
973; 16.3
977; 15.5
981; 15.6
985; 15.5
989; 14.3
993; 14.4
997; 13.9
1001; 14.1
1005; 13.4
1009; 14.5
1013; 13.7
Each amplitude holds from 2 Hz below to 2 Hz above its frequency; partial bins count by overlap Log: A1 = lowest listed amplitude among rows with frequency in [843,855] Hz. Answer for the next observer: 16.6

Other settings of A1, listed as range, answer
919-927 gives 19.2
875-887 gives 11.2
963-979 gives 15.5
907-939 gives 15.6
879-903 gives 12.2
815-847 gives 17.2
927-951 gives 16.4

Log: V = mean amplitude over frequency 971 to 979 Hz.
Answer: 15.9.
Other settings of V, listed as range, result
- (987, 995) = 14.4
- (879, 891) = 13.3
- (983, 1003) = 14.4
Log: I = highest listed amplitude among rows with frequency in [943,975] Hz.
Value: 18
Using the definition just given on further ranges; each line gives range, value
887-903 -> 16.7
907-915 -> 17.4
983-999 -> 15.5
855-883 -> 16.6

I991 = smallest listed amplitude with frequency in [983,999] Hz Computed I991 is 13.9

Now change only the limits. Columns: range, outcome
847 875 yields 12.1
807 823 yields 19.5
